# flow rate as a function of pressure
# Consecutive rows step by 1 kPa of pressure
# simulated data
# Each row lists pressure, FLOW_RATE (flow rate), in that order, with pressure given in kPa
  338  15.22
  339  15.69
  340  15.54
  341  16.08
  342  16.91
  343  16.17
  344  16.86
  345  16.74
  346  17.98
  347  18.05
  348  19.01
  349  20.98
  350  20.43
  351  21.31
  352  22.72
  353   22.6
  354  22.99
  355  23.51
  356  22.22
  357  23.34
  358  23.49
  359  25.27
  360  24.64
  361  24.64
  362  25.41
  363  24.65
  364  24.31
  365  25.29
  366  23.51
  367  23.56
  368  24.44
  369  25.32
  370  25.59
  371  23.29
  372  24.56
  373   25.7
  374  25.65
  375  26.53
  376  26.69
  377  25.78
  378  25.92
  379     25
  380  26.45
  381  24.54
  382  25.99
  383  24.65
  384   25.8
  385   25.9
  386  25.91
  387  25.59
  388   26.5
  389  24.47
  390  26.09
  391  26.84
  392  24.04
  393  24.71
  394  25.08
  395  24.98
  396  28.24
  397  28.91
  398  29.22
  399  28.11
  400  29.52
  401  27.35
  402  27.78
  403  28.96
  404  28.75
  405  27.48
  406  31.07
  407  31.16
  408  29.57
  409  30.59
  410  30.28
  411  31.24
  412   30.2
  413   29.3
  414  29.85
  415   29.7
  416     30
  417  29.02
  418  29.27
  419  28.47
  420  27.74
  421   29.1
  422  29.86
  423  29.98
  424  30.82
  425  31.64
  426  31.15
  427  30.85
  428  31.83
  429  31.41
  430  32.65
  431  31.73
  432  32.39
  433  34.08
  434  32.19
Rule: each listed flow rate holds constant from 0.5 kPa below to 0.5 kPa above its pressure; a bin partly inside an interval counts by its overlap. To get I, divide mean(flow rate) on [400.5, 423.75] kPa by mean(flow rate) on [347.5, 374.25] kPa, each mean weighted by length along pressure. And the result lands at 1.2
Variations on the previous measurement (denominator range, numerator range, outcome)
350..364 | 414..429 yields 1.28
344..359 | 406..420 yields 1.42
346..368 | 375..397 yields 1.13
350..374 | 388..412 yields 1.17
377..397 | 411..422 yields 1.14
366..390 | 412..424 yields 1.16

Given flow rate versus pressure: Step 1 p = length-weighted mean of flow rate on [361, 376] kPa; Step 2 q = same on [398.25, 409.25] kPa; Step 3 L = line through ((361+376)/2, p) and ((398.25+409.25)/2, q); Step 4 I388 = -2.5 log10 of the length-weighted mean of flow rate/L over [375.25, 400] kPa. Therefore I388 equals 0.04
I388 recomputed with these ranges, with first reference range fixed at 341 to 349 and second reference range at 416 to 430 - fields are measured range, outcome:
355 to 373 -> -0.182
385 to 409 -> -0.059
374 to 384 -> -0.120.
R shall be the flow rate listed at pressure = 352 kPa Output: 22.72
